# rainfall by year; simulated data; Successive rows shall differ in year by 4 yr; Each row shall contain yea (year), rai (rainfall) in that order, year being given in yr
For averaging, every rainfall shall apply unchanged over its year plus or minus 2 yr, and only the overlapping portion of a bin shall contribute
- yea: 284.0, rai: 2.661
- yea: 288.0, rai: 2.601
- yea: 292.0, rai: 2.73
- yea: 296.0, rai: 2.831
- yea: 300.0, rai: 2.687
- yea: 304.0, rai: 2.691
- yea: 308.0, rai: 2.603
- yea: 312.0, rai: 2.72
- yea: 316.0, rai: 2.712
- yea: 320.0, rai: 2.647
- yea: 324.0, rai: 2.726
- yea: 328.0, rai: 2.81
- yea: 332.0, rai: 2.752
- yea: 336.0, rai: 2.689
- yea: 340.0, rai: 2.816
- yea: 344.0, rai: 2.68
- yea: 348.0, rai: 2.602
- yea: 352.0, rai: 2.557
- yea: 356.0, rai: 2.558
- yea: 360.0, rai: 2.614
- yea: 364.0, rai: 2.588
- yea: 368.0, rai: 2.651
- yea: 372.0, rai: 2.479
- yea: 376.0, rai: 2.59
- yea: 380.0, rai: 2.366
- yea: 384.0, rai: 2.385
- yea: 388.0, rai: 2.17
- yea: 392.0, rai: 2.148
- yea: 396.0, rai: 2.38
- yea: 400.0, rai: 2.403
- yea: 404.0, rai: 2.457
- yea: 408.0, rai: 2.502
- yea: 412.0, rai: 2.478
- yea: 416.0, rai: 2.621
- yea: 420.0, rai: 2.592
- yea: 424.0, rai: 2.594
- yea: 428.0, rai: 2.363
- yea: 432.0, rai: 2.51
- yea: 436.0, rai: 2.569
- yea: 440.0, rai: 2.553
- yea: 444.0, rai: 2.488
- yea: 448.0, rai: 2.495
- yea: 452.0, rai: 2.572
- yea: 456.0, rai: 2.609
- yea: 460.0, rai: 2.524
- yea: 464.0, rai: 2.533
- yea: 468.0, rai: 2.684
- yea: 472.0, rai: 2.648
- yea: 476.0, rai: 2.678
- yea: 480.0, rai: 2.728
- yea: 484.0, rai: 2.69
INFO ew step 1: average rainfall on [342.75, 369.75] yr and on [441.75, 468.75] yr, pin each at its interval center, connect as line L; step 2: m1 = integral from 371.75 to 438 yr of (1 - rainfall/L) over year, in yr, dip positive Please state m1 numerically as 3.4 yr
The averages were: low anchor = 2.6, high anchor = 2.55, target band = 2.45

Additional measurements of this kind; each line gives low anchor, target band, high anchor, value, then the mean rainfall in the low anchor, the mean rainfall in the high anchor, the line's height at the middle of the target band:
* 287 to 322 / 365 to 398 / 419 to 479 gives 2.8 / 2.69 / 2.56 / 2.62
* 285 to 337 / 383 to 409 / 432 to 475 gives 2.8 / 2.71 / 2.57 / 2.62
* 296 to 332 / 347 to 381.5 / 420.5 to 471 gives 1.2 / 2.71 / 2.54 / 2.65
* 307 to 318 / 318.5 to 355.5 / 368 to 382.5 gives -1.1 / 2.69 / 2.5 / 2.61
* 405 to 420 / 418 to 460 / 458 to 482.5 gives 0.8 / 2.54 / 2.63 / 2.58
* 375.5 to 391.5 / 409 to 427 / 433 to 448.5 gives -0.8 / 2.34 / 2.53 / 2.45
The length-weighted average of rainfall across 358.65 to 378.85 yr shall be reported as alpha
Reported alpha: 2.57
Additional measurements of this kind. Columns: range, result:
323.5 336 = 2.76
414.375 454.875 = 2.54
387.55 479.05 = 2.51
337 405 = 2.5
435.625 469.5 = 2.56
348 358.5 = 2.57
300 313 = 2.67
